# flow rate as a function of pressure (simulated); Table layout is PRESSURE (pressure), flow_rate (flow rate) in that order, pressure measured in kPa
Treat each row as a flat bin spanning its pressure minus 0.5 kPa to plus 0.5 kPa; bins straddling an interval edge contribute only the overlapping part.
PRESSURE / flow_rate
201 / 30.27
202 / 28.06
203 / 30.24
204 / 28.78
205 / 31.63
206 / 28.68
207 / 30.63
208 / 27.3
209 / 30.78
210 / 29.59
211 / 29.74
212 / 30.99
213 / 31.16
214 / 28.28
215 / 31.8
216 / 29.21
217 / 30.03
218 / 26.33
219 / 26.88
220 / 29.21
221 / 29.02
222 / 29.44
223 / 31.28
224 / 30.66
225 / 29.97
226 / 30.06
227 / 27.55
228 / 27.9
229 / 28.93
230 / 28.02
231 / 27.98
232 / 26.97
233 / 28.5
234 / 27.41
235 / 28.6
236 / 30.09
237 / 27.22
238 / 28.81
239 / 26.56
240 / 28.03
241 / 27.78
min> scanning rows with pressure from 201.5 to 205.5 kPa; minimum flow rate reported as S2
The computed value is 28.06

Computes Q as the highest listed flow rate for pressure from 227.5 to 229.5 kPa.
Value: 28.93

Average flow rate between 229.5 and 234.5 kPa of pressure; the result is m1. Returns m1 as 27.8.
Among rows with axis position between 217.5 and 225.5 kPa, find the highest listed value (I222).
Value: 31.28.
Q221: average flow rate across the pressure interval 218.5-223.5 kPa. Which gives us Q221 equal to 29.2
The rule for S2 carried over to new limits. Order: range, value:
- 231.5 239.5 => 26.56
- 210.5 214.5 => 28.28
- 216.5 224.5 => 26.33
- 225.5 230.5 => 27.55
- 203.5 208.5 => 27.3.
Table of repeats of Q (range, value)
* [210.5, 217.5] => 31.8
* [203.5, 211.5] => 31.63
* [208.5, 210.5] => 30.78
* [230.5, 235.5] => 28.6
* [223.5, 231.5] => 30.66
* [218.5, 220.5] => 29.21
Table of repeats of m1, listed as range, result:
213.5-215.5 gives 30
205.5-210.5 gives 29.4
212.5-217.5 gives 30.1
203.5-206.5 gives 29.7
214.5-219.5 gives 28.9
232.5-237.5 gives 28.4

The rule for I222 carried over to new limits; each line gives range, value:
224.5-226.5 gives 30.06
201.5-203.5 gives 30.24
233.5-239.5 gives 30.09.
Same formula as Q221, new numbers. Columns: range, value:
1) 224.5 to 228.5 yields 28.9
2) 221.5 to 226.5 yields 30.3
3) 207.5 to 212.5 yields 29.7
